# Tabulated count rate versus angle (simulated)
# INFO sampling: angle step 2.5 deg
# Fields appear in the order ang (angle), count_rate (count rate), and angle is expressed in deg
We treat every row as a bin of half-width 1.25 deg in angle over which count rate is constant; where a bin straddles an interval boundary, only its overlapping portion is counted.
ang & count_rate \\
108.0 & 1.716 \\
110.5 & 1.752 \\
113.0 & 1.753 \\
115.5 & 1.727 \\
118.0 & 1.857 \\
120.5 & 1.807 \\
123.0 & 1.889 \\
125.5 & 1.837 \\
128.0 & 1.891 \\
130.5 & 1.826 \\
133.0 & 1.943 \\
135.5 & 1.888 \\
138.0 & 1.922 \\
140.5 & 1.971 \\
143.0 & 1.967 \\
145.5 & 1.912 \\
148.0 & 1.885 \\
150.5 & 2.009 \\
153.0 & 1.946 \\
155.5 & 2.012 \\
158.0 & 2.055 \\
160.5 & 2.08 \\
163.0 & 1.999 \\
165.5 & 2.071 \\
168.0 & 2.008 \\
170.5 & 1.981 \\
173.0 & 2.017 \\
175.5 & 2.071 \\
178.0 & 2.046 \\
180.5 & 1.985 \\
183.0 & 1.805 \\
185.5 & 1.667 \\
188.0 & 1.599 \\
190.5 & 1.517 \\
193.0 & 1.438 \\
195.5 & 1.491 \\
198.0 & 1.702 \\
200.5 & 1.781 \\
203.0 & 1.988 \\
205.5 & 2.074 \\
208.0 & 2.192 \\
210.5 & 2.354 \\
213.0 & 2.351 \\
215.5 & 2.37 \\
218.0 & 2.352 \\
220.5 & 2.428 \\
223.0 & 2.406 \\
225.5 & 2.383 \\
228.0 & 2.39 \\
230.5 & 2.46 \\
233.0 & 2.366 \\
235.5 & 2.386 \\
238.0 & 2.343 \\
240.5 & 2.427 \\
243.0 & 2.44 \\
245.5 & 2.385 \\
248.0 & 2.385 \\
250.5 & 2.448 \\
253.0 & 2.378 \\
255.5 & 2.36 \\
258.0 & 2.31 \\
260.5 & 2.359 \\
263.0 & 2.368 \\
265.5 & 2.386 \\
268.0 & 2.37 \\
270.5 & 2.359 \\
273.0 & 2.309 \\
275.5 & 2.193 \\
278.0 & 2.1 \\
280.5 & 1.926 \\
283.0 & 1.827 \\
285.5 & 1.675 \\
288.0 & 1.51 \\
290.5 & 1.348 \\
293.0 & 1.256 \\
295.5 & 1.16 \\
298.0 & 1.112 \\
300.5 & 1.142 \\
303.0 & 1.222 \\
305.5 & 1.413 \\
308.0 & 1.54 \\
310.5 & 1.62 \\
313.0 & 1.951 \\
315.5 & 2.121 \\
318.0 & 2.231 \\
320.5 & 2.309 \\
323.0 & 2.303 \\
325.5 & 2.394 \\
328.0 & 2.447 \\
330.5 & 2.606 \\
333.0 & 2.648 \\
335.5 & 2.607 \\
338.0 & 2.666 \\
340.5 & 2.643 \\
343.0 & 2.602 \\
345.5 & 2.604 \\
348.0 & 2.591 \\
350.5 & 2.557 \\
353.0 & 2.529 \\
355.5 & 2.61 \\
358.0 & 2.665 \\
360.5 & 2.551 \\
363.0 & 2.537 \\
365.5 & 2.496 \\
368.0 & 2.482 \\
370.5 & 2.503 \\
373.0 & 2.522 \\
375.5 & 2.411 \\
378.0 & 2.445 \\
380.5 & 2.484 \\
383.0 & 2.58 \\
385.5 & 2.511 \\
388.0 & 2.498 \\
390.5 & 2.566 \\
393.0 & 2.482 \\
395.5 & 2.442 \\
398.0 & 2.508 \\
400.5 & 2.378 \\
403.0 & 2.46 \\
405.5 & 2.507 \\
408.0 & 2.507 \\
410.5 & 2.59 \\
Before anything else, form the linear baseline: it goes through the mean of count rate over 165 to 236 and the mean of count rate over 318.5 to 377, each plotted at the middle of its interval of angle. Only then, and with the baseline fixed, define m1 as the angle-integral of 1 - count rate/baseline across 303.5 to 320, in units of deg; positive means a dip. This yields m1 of 4.2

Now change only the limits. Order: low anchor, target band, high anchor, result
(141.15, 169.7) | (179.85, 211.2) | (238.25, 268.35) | 5.1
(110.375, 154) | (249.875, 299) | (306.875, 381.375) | 5.5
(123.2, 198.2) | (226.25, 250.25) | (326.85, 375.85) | -2.6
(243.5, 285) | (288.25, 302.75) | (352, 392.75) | 6.9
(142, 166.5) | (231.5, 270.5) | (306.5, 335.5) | -4.8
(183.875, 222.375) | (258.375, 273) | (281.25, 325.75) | -4.8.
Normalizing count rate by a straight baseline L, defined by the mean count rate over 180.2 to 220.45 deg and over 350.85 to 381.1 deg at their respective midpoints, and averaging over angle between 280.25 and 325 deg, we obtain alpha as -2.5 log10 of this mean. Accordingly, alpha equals 0.36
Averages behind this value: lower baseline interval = 1.93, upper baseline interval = 2.52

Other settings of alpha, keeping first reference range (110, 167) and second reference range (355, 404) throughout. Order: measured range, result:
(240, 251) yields -0.11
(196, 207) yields 0.11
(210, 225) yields -0.13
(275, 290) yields 0.23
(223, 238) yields -0.12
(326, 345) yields -0.09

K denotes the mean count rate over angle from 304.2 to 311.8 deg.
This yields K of 1.53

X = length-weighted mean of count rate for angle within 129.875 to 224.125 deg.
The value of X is 1.98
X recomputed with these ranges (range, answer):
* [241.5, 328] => 1.98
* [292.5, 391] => 2.26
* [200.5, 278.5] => 2.33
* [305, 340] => 2.23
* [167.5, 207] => 1.82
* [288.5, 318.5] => 1.49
